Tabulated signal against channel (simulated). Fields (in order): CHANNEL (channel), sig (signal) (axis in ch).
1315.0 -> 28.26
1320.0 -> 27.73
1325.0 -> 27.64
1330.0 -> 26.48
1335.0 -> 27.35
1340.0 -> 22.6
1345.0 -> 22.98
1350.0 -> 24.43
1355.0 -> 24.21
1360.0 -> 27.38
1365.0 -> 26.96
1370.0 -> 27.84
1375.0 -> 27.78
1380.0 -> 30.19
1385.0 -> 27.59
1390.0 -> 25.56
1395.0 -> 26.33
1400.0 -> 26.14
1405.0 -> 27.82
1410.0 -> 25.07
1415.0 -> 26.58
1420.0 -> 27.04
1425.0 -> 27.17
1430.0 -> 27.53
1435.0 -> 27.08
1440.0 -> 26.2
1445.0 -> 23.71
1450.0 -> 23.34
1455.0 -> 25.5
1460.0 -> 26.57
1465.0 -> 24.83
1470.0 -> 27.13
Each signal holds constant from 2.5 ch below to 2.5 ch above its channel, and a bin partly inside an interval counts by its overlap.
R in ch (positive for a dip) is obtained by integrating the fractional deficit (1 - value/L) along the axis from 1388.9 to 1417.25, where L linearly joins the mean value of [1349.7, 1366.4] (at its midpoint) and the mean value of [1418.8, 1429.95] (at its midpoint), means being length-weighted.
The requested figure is 0.5 ch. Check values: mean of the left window 25.8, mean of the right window 27.2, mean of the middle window 26.3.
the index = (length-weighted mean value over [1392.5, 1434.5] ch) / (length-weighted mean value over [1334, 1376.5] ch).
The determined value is 1.0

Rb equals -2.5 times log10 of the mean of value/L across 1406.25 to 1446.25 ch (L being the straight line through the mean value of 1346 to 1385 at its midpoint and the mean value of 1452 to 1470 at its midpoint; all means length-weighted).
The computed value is -0.01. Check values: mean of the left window 26.9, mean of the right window 25.8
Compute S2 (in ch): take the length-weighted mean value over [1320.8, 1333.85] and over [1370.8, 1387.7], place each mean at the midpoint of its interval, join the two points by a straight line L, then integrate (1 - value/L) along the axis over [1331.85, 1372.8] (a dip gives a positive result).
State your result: 3.4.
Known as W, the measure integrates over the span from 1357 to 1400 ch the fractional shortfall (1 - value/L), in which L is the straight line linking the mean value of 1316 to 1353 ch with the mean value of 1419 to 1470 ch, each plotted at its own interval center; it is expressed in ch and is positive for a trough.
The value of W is -2.6 ch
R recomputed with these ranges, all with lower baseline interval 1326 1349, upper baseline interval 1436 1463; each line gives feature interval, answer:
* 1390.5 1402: -0.5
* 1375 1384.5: -1.5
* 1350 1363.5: -0.3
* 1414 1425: -0.8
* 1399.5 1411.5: -0.7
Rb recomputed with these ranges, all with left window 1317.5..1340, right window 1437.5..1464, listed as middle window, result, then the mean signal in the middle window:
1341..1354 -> 0.12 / 23.6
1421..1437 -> -0.08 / 27.2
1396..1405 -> -0.04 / 26.6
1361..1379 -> -0.06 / 27.7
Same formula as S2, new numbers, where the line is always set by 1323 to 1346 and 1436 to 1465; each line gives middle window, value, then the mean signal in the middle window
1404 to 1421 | -0.8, 26.5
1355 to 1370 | -0.8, 26.8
